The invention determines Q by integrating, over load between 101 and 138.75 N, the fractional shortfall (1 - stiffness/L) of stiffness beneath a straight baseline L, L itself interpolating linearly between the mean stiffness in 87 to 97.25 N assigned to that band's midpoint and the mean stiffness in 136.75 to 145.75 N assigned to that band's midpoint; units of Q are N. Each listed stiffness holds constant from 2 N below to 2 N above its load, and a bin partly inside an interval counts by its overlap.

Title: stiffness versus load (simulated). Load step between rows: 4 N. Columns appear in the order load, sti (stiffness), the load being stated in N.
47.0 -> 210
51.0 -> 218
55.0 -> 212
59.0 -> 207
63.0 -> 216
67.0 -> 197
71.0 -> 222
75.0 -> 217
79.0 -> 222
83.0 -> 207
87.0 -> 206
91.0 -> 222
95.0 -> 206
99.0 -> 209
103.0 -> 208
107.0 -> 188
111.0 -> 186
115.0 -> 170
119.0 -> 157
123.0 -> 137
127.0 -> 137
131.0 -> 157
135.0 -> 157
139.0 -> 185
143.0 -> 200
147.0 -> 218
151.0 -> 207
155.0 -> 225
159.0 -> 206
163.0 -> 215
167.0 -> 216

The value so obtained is 6.5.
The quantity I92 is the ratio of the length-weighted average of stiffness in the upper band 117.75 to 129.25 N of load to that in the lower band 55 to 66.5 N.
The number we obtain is 0.68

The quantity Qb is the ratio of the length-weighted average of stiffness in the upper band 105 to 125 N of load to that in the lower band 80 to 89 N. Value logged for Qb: 0.80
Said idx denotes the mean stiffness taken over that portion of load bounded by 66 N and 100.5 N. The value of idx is 212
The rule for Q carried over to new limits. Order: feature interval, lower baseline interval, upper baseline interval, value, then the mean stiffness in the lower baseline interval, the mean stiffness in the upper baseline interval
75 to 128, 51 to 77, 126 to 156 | 2.4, 212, 186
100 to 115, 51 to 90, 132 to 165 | 1.1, 212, 200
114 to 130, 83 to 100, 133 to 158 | 4.3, 210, 199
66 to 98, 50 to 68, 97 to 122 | -2.3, 210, 184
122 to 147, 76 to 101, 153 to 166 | 5.4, 212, 215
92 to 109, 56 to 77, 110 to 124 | -2.4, 212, 163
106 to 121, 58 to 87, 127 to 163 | 2.0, 212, 192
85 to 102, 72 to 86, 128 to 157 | -0.1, 215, 191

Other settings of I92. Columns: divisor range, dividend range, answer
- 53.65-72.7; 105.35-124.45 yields 0.80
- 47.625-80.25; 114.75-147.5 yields 0.78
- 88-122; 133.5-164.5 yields 1.05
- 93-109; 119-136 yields 0.73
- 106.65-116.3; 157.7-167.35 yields 1.17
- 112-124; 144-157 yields 1.36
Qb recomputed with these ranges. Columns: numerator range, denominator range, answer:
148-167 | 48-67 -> 1.01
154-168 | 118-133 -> 1.47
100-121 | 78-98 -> 0.86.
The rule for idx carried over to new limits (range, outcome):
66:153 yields 192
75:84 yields 216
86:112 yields 204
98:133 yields 171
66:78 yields 214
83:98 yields 211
